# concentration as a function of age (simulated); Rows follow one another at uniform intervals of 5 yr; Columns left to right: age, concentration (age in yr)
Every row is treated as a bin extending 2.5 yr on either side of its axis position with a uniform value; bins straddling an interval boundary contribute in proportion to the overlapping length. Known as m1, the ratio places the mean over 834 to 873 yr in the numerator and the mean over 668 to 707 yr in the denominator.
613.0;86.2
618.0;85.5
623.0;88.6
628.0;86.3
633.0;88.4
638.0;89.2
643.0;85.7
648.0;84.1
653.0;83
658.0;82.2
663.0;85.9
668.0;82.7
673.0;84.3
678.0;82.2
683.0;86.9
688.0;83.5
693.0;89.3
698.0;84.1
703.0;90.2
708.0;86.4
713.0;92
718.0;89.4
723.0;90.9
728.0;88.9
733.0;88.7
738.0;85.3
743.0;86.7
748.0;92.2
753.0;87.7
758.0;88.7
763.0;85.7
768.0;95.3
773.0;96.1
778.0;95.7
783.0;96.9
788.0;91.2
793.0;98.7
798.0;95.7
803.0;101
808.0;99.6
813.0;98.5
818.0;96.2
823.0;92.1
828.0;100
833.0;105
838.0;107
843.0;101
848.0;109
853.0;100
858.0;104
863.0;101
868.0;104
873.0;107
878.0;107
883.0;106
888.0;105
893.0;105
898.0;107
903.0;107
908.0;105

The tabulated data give 1.21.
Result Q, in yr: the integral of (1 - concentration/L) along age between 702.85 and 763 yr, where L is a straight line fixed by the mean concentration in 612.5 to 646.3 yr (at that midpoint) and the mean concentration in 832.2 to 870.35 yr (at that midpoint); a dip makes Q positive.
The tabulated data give 3.9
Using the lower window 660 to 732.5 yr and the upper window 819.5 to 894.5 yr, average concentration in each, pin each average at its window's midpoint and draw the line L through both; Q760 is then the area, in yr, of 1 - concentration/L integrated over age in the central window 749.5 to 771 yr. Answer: 0.9 yr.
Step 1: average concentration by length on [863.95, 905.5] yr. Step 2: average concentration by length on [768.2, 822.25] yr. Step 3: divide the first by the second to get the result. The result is 1.09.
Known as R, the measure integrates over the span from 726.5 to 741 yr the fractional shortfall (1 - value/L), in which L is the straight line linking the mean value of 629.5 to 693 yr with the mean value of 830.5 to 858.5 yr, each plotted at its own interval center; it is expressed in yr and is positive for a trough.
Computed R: 0.8 yr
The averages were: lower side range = 85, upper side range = 104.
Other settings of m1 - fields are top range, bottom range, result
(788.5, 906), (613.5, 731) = 1.18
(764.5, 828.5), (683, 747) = 1.10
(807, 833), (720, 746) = 1.11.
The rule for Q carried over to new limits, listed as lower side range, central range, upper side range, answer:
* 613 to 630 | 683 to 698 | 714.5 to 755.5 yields 0.3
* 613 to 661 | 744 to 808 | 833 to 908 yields 2.3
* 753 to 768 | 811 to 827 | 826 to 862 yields 0.5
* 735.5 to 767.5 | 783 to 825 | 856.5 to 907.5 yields -0.7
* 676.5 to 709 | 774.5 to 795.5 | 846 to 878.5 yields 0.1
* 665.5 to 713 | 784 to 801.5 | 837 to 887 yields 0.2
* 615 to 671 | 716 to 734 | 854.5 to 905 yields 0.6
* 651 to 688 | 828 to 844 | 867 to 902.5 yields -0.5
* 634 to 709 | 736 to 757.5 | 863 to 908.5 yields 1.0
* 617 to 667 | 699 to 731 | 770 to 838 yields 0.6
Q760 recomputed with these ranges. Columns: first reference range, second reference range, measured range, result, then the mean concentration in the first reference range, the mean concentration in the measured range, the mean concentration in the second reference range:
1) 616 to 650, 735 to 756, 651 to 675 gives 1.0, 86.9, 83.6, 88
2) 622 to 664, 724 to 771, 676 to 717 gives 0.2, 85.8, 87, 88.9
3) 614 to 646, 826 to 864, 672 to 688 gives 1.2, 87.2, 84.3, 104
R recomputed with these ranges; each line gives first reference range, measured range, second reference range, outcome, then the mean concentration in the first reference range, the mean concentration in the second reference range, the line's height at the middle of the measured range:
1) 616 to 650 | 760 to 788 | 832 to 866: 1.2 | 86.9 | 104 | 97.9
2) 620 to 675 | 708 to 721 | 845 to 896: 0.2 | 85.5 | 105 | 91.3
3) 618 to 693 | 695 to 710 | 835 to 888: 0.5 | 85.4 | 105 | 89.8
